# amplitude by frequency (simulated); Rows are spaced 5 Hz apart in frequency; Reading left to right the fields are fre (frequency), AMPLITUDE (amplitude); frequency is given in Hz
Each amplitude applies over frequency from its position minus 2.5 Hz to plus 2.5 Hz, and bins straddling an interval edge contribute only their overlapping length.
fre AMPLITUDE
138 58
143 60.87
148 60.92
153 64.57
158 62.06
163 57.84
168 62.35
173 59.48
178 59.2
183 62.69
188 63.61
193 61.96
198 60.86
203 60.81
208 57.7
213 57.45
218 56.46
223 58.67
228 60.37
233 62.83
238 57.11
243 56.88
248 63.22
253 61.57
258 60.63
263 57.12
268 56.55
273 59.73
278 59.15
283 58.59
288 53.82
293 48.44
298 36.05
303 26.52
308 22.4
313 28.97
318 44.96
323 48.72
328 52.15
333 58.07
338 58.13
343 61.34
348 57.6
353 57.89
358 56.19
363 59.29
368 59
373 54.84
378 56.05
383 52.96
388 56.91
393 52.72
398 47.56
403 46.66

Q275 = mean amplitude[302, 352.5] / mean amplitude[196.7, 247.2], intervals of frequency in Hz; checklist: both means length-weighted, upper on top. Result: 0.80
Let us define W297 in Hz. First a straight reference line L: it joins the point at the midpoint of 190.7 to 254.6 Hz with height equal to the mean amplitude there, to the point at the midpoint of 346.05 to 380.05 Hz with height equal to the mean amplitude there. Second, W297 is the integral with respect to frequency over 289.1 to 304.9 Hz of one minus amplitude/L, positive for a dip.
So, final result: 5.3 Hz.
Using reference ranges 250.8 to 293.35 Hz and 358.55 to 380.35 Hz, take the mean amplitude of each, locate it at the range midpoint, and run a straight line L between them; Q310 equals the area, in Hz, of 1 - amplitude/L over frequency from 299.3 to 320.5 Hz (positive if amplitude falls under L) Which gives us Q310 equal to 9.8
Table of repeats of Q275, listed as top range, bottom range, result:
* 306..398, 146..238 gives 0.86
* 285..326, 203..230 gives 0.67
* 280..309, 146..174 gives 0.69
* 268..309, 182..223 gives 0.78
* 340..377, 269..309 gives 1.24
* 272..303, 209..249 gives 0.85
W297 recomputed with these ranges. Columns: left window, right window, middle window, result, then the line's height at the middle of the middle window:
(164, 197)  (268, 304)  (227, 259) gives -3.2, 54.8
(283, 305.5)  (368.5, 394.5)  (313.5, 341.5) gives -1.9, 47.7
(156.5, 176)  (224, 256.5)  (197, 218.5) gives 0.6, 60.3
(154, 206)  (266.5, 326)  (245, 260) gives -3.1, 51.2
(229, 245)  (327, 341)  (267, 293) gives 0.6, 58.1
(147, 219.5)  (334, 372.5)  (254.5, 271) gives 0.3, 59.5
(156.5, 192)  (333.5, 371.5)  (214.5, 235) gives 0.3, 60.3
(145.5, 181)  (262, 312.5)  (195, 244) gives -4.1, 54.5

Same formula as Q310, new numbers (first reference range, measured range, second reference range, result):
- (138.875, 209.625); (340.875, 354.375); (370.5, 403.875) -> -1.1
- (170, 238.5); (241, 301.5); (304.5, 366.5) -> -0.4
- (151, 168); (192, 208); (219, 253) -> 0.0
